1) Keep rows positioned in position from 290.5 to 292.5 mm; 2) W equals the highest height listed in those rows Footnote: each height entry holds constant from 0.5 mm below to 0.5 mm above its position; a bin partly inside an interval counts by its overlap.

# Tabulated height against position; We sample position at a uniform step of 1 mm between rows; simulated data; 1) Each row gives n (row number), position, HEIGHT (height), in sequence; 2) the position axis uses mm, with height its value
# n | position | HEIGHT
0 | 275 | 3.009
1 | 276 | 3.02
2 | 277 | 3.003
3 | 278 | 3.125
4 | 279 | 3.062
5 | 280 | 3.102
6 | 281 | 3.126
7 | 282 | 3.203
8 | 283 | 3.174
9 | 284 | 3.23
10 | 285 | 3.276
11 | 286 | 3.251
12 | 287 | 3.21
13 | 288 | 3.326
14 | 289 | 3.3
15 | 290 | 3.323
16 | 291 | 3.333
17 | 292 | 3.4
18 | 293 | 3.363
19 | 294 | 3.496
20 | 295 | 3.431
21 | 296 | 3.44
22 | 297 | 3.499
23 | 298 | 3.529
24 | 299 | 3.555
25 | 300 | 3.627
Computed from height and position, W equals 3.4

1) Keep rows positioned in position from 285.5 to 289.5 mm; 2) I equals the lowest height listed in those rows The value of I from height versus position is 3.21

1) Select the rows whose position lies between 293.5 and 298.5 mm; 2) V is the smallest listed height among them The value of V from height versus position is 3.431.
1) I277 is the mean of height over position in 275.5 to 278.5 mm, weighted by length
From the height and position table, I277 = 3.05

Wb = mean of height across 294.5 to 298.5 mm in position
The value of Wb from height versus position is 3.47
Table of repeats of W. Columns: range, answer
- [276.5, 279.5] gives 3.125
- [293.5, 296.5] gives 3.496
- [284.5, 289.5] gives 3.326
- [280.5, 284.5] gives 3.23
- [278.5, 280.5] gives 3.102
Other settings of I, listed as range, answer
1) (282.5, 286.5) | 3.174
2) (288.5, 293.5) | 3.3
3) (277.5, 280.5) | 3.062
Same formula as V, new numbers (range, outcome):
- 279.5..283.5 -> 3.102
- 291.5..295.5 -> 3.363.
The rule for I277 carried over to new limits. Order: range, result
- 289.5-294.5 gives 3.38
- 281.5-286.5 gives 3.23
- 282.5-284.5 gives 3.2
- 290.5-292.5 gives 3.37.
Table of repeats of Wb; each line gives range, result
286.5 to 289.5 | 3.28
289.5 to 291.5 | 3.33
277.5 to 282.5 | 3.12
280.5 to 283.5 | 3.17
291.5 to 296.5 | 3.43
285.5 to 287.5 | 3.23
